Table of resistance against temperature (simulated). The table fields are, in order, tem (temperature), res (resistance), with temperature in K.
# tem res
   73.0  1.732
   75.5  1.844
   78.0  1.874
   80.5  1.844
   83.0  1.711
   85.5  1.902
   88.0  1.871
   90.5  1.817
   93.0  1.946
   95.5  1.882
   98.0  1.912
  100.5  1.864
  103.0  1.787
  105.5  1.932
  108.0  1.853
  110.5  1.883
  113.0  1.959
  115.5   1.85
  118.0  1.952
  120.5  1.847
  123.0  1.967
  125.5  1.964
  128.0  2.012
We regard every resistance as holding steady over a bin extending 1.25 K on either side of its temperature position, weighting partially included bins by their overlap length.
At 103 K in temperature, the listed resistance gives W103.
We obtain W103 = 1.787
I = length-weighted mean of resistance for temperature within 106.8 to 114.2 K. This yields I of 1.9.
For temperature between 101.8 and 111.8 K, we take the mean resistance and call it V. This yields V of 1.86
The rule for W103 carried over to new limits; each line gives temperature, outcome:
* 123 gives 1.967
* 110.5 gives 1.883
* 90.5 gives 1.817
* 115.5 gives 1.85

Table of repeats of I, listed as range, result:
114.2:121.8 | 1.88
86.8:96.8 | 1.88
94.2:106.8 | 1.88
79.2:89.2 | 1.83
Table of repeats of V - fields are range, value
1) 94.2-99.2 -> 1.9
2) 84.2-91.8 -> 1.86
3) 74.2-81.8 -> 1.85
